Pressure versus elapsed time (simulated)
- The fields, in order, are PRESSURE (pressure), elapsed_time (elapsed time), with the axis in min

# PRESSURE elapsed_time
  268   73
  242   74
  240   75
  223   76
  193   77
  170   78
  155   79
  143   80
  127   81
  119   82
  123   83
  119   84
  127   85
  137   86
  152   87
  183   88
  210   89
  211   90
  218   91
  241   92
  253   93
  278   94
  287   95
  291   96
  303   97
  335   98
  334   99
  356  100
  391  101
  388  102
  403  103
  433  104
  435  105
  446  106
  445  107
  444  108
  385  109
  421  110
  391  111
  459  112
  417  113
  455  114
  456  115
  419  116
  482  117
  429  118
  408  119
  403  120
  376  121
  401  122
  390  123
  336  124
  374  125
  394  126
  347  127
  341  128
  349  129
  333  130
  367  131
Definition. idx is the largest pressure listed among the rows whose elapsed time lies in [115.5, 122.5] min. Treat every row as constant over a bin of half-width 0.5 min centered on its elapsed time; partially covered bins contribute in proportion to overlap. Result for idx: 482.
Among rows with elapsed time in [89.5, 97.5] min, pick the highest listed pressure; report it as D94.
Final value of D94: 303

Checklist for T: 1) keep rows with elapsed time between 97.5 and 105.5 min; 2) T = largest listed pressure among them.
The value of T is 435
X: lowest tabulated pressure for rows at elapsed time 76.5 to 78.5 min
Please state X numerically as 170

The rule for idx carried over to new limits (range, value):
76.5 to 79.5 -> 193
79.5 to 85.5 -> 143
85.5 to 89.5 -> 210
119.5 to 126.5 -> 403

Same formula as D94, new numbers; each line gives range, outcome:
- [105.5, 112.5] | 459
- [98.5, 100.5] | 356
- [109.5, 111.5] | 421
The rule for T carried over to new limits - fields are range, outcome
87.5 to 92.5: 241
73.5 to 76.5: 242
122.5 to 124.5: 390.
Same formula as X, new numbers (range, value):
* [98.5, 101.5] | 334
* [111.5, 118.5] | 417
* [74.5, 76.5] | 223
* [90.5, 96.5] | 218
